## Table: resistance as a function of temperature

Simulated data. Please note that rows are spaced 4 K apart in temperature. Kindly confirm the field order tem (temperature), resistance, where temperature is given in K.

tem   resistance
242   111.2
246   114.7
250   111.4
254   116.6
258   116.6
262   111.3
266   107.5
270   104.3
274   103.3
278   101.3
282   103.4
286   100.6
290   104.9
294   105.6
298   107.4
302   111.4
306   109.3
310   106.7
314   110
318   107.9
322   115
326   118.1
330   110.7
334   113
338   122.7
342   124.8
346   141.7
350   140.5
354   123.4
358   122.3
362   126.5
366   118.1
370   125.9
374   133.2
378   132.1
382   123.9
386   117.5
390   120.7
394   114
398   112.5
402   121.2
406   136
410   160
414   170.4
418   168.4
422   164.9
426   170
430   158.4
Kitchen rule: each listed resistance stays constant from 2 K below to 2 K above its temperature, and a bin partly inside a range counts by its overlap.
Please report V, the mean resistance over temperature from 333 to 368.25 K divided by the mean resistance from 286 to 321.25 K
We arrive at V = 1.2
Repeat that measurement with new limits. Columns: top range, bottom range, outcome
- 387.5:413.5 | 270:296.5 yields 1.25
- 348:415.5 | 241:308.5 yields 1.19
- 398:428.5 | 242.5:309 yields 1.42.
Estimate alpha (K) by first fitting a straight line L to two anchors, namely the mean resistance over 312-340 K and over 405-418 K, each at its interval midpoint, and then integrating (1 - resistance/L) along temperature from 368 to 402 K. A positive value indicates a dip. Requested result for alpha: 5.2 K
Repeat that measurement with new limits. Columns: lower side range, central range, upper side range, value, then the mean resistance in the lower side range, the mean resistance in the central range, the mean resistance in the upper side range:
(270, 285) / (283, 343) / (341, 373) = 1.7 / 103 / 111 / 128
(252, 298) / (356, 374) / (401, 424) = 1.8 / 107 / 124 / 155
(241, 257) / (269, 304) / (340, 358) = 4.6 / 114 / 105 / 131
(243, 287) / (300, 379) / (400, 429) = 7.0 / 109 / 121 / 156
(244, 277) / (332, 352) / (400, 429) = 0.9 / 110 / 129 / 156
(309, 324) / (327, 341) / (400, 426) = 0.2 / 110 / 116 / 155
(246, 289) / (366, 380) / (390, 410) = -0.8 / 108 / 129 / 125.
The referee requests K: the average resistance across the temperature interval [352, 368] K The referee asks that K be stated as 123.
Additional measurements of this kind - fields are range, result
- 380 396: 119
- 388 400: 116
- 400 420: 151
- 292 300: 106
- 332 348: 126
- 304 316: 109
